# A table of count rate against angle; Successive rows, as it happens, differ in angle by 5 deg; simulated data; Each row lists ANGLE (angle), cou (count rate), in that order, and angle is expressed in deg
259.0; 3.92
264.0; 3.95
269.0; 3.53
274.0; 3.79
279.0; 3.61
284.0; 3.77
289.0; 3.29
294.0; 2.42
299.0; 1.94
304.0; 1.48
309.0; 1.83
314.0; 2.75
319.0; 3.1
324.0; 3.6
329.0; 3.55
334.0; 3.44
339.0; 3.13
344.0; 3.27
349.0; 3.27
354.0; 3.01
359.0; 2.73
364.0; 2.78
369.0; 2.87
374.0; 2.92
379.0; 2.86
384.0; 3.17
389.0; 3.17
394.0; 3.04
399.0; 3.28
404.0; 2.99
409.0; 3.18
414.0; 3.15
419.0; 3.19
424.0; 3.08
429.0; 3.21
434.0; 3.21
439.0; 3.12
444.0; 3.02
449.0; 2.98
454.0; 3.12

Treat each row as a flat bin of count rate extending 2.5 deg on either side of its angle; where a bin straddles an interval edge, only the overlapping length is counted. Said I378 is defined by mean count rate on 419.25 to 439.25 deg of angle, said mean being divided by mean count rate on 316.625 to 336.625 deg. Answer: 0.9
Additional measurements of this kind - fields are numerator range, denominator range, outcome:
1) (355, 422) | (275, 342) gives 1.03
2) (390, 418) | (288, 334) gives 1.17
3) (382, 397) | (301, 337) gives 1.11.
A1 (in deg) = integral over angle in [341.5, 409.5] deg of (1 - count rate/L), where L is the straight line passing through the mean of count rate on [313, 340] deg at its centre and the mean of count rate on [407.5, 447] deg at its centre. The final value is 3.9 deg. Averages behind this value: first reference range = 3.3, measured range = 3.03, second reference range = 3.14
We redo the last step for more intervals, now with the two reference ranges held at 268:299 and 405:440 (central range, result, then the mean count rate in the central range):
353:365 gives 1.4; 2.83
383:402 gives 0.1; 3.16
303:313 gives 4.3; 1.85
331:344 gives -0.2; 3.29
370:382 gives 1.1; 2.9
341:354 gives 0.0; 3.21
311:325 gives 0.8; 3.05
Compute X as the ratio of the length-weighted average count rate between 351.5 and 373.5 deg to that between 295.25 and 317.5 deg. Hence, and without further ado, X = 1.38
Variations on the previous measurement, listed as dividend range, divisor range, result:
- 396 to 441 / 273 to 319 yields 1.15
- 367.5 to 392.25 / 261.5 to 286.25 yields 0.81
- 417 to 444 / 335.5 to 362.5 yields 1.02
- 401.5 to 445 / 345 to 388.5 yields 1.05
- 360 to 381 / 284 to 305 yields 1.13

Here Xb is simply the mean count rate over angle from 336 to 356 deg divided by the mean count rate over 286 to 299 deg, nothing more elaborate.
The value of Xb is 1.17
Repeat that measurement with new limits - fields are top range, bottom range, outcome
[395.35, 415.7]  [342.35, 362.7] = 1.03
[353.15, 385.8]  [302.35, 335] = 1.02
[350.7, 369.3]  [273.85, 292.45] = 0.81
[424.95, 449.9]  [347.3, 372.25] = 1.07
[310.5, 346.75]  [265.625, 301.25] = 1.00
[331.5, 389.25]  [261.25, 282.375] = 0.82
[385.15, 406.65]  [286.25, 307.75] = 1.37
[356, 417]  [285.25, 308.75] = 1.30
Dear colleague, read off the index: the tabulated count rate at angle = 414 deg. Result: 3.15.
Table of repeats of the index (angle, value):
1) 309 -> 1.83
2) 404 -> 2.99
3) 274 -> 3.79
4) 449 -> 2.98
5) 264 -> 3.95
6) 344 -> 3.27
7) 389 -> 3.17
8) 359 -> 2.73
